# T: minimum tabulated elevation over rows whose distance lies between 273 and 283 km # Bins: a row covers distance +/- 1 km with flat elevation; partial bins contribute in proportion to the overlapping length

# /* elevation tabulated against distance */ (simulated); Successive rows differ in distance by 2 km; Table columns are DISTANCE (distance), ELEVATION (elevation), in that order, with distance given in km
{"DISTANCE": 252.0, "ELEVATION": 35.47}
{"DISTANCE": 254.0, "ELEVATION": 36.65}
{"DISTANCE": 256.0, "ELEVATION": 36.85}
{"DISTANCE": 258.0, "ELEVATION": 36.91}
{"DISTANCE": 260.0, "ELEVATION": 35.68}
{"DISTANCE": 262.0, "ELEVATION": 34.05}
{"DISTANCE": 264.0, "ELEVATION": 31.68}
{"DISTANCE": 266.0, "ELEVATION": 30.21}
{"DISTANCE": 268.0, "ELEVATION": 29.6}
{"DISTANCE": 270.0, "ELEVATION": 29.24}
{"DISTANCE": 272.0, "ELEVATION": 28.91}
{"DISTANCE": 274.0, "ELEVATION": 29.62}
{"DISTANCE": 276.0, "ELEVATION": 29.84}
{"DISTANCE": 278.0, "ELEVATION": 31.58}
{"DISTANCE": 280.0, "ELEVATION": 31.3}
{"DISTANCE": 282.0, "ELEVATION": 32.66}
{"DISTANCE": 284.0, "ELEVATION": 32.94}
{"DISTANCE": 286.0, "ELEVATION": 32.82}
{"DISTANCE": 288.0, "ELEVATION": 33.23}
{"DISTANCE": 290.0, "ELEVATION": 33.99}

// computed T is 29.62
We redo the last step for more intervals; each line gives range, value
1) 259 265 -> 31.68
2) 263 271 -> 29.24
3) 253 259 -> 36.65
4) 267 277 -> 28.91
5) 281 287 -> 32.66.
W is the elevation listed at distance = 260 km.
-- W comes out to 35.68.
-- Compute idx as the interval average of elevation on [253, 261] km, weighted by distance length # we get 36.5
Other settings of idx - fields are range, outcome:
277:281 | 31.4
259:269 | 32.2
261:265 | 32.9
